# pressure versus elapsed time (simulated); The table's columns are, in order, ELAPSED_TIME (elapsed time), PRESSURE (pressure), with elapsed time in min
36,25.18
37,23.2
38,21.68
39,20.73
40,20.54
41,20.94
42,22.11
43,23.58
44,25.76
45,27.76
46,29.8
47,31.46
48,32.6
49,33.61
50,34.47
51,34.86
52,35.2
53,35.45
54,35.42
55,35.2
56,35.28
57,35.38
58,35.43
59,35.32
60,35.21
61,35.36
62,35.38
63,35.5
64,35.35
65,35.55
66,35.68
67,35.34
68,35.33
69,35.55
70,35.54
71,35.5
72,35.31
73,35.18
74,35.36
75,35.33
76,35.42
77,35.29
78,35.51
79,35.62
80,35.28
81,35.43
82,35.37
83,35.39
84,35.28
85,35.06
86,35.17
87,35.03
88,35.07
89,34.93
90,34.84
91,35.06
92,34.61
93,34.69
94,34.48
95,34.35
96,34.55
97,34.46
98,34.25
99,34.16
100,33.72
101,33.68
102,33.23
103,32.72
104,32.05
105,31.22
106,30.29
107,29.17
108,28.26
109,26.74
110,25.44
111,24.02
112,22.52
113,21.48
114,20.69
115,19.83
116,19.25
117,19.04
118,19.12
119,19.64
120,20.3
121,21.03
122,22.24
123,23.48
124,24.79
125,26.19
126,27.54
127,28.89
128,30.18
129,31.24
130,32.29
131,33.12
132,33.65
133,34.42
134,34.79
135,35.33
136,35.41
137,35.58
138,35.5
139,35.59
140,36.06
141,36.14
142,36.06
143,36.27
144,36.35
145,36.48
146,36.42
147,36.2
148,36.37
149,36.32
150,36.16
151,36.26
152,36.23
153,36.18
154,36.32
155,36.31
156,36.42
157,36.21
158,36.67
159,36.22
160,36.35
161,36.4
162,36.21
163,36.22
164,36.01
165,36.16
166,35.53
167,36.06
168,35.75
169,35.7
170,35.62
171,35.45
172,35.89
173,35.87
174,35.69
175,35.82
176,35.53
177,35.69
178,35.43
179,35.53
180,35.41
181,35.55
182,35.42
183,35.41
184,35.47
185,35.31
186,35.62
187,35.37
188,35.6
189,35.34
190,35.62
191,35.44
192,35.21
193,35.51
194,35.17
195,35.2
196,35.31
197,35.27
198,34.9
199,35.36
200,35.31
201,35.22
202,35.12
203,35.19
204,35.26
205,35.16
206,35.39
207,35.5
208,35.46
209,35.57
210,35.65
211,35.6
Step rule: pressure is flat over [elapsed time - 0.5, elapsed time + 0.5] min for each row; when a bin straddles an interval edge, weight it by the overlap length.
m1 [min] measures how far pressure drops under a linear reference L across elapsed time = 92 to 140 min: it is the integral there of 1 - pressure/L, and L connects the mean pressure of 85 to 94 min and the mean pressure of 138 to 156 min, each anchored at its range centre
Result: 8.57 min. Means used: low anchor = 34.9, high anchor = 36.2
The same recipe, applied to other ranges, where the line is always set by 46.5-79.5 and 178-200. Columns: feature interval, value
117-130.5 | 4.0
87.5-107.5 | 0.9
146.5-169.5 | -0.6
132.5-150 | -0.3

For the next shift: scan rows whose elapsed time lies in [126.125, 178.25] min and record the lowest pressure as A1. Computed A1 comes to 28.89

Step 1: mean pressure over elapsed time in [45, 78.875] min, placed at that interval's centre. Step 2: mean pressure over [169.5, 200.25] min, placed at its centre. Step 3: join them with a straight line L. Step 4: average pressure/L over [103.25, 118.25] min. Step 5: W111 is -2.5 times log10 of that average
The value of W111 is 0.37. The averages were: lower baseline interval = 34.8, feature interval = 24.8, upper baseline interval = 35.5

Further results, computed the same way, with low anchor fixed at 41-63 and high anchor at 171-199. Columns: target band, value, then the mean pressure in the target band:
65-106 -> -0.05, 34.7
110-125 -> 0.49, 21.5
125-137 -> 0.06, 32.3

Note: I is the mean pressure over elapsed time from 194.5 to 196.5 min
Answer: 35.3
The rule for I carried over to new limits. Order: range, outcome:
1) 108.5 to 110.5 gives 26.1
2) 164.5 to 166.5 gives 35.8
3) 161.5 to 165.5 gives 36.1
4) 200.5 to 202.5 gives 35.2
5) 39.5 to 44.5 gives 22.6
